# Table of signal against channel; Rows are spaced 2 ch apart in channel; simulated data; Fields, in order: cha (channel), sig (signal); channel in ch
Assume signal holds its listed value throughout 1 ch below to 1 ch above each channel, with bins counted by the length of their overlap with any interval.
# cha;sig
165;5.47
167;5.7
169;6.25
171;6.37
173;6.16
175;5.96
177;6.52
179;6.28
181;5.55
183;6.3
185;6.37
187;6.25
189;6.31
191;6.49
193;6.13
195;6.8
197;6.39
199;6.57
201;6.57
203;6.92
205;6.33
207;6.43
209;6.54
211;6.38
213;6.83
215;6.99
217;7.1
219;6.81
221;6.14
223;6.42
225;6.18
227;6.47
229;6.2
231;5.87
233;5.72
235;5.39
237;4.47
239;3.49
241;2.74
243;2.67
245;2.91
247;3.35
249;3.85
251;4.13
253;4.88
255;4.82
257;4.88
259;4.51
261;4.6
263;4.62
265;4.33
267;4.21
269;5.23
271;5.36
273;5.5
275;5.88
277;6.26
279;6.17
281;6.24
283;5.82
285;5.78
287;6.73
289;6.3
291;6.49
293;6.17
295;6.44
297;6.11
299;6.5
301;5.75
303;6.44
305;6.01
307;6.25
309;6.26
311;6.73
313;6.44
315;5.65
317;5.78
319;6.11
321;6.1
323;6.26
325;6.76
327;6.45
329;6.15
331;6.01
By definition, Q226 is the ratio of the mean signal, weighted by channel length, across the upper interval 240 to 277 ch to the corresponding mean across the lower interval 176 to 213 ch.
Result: 0.69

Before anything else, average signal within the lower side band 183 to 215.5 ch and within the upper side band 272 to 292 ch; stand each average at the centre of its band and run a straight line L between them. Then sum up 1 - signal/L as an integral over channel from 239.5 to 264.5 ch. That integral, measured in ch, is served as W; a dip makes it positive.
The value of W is 9.03 ch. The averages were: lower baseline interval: 6.5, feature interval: 3.99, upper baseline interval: 6.12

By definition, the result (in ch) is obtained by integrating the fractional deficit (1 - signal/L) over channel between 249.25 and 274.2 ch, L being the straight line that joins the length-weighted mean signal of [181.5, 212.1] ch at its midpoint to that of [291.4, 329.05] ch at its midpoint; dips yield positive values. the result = 6.3 ch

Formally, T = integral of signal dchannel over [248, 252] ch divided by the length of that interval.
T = 3.99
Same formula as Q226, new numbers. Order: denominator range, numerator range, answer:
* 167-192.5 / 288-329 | 1.01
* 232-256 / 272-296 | 1.52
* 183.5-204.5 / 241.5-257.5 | 0.60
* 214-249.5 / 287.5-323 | 1.20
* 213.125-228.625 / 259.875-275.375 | 0.75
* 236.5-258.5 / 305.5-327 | 1.63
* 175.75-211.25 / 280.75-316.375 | 0.97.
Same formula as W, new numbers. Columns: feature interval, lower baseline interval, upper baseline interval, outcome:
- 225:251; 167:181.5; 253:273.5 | 3.6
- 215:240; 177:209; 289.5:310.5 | 1.8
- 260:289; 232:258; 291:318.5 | -2.0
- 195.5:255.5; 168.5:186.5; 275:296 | 6.5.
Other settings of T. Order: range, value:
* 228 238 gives 5.53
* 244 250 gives 3.37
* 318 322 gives 6.11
